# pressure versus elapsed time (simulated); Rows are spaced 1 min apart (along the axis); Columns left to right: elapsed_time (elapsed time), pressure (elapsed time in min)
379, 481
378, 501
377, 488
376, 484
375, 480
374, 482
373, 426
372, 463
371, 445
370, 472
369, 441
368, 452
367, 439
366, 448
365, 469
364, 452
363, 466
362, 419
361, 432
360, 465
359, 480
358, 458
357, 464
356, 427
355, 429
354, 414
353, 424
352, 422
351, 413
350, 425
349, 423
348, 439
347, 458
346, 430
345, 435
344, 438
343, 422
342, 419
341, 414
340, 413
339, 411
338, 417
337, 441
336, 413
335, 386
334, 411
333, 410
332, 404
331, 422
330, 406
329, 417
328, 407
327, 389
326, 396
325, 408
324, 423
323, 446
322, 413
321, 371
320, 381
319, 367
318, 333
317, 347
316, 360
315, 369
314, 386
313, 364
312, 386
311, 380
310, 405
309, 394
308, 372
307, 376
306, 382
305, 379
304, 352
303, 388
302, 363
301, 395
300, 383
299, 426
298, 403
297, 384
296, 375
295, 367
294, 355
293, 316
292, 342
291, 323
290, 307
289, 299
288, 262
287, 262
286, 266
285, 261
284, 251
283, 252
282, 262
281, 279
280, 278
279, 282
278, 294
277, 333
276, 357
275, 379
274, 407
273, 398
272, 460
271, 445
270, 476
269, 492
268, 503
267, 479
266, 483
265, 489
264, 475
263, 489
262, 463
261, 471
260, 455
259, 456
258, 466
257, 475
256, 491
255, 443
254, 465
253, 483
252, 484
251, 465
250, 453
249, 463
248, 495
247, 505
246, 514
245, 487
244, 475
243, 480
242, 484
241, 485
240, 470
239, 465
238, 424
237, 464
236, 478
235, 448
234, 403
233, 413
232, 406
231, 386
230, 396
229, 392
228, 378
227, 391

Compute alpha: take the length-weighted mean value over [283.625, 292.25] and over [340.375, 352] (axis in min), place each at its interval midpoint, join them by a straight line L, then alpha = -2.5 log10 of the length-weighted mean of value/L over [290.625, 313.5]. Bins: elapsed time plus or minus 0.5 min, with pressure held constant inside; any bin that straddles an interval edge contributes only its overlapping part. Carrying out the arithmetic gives -0.174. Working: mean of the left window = 285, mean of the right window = 428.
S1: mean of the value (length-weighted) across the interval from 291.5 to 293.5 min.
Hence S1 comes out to 329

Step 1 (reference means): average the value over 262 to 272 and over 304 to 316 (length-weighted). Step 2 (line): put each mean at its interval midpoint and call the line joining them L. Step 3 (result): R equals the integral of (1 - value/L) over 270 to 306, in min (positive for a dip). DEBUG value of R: 7.26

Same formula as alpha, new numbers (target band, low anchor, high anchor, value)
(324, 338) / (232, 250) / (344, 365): 0.09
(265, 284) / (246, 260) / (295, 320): 0.15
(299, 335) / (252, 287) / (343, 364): 0.09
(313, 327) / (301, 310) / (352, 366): 0.04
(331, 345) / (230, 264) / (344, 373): 0.08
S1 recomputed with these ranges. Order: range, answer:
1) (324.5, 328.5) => 400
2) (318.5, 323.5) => 396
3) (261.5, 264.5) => 476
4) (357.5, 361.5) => 459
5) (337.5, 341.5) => 414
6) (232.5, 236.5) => 436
